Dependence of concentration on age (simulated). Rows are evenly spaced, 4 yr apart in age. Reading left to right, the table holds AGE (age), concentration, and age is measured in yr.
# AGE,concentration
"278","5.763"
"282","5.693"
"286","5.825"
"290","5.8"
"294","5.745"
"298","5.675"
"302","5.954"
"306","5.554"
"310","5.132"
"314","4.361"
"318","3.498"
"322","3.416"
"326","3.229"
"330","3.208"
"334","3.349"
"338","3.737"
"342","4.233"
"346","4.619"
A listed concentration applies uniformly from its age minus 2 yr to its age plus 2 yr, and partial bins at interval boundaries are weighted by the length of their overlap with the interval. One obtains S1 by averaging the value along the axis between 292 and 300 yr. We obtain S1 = 5.71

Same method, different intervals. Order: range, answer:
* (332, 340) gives 3.54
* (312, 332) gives 3.54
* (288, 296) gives 5.77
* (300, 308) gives 5.75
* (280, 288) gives 5.76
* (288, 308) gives 5.75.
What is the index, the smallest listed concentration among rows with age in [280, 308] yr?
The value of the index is 5.554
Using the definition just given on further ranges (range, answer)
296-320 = 3.498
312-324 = 3.416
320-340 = 3.208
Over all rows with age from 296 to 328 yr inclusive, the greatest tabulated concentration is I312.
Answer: 5.954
